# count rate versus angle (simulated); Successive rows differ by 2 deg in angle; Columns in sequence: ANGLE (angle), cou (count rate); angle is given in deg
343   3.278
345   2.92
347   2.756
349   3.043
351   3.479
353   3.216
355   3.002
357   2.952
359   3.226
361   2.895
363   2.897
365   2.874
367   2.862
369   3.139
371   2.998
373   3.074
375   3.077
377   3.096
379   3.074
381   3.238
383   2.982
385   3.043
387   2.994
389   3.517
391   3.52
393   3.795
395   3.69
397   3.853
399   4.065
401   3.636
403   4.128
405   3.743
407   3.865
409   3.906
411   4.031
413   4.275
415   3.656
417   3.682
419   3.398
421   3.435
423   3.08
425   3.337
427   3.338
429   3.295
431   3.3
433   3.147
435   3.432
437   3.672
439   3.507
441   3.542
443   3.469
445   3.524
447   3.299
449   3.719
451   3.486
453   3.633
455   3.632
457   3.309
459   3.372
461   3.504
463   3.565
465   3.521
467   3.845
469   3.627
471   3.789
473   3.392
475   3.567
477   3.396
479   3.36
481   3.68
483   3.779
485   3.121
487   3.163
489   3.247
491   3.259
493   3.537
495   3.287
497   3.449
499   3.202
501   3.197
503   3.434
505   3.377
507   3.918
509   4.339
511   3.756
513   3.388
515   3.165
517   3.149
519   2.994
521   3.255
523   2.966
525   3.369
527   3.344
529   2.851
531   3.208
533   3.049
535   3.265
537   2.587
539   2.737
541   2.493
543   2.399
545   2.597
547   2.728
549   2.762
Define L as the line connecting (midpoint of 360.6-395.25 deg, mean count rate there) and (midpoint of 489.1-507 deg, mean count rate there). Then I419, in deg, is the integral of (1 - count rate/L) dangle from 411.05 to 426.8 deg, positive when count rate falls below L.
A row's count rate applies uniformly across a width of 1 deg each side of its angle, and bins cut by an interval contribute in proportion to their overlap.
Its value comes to -1.7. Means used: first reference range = 3.15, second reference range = 3.37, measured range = 3.57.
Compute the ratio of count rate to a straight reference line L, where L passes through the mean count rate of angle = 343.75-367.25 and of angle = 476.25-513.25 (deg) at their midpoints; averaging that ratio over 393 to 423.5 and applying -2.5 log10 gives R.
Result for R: -0.18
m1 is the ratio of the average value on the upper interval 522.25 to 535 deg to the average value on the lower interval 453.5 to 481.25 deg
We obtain 0.89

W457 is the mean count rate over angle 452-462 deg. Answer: 3.49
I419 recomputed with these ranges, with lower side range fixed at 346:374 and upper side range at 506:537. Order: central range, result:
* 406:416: -2.7 deg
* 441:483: -4.4 deg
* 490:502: -0.2 deg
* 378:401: -2.7 deg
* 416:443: -2.1 deg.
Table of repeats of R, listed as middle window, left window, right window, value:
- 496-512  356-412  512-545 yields -0.17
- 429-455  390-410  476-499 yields 0.04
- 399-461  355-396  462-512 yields -0.08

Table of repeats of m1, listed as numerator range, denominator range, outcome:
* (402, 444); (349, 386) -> 1.17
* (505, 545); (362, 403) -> 0.96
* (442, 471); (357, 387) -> 1.17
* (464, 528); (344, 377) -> 1.13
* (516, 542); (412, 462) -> 0.87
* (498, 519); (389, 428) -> 0.94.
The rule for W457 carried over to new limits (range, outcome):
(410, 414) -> 4.15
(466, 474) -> 3.66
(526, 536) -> 3.14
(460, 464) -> 3.53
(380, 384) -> 3.11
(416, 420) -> 3.54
